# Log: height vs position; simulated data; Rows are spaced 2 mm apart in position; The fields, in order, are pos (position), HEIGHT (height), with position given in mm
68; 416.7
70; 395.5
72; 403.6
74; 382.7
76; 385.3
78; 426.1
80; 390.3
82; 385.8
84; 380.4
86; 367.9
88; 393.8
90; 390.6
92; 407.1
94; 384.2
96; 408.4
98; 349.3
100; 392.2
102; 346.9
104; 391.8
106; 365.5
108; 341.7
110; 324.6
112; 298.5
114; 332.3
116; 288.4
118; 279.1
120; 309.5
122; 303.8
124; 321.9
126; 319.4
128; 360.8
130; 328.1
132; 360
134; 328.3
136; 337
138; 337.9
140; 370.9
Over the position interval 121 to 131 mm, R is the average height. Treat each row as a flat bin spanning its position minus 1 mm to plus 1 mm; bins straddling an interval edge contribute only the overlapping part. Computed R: 327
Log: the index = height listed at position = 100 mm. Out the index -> 392.2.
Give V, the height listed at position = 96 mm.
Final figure 408.4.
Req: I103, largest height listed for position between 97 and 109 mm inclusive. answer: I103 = 392.2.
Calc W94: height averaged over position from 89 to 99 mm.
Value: 388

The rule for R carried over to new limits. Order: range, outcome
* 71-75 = 393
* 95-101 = 383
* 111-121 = 302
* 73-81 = 396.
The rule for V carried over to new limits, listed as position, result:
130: 328.1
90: 390.6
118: 279.1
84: 380.4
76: 385.3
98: 349.3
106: 365.5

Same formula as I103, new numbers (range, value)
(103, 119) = 391.8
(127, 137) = 360.8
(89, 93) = 407.1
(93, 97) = 408.4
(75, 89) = 426.1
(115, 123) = 309.5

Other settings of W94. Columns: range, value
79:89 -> 384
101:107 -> 368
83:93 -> 388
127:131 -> 344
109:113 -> 312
